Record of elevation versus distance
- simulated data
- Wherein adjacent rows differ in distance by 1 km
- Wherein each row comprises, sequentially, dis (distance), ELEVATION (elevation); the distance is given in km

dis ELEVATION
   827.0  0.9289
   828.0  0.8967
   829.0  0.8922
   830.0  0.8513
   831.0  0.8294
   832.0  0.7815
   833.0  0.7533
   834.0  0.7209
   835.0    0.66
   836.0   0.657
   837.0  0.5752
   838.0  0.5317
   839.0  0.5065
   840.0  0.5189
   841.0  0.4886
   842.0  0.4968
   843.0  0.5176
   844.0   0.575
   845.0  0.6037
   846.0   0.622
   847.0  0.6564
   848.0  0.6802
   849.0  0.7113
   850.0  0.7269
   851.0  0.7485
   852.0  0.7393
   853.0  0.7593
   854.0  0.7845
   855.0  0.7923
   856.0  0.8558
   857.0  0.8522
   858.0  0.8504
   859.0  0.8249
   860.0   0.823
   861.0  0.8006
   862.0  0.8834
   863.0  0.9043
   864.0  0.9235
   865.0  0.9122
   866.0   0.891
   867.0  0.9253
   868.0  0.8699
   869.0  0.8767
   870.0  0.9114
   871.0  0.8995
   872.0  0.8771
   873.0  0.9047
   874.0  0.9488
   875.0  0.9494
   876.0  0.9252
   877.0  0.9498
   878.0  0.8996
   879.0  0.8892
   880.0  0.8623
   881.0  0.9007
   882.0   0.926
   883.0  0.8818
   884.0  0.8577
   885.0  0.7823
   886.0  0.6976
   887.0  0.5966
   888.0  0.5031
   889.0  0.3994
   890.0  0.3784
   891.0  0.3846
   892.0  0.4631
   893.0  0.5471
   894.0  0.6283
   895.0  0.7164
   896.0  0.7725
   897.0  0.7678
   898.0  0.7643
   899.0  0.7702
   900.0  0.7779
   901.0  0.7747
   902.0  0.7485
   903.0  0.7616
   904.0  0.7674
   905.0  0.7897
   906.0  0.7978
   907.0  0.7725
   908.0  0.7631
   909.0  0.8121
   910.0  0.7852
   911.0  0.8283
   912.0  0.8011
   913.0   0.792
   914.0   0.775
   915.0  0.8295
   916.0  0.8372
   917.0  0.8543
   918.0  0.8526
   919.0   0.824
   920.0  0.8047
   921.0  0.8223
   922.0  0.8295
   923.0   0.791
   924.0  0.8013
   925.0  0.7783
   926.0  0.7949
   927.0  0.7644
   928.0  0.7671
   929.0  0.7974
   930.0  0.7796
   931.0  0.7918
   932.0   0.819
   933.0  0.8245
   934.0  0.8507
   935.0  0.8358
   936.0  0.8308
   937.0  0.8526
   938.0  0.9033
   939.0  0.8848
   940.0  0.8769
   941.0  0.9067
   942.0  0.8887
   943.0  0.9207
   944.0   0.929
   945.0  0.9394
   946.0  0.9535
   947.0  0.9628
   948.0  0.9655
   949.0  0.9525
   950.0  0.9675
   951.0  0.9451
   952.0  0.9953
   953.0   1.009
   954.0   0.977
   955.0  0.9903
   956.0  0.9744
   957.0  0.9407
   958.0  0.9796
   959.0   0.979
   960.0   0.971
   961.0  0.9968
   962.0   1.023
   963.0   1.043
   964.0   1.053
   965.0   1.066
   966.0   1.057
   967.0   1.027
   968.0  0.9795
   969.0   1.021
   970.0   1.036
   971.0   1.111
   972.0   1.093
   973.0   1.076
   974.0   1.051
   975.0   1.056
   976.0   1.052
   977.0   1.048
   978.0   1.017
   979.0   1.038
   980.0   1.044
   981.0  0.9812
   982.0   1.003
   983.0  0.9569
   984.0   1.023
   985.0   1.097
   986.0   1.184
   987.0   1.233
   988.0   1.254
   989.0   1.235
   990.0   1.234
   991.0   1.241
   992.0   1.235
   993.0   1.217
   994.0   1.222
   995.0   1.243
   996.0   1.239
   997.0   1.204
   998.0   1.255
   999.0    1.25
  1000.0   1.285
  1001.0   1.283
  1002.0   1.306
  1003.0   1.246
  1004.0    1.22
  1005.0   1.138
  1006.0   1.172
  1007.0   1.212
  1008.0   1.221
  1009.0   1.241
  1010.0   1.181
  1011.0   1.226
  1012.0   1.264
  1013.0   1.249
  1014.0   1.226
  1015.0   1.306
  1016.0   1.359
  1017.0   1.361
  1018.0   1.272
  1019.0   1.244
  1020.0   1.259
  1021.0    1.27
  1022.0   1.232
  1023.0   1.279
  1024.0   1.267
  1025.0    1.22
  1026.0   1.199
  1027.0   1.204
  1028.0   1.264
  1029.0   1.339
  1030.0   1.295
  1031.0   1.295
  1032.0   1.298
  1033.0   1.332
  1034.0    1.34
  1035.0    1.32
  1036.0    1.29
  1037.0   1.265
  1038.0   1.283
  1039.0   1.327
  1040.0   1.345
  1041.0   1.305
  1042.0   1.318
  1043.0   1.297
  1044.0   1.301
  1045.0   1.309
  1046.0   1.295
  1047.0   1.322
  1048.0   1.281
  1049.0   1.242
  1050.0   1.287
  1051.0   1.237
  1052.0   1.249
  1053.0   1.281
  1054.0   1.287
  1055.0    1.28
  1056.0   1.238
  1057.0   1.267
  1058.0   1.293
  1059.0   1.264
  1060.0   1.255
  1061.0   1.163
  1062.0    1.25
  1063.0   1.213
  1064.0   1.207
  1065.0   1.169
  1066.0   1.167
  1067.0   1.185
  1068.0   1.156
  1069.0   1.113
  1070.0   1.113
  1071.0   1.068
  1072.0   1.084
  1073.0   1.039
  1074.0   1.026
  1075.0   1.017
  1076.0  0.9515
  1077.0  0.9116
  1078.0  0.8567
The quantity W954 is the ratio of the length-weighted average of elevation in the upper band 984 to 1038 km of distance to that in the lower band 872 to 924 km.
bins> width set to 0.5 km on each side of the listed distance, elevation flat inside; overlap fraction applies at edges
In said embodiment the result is 1.62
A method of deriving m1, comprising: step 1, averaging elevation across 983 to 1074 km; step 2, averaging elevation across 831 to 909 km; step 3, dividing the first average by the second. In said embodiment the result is 1.7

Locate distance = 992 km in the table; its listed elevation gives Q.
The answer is 1.235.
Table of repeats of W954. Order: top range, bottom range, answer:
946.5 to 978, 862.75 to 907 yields 1.29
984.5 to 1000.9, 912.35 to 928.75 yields 1.52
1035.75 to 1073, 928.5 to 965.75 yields 1.33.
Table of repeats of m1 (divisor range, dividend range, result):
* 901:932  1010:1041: 1.61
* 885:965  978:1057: 1.51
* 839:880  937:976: 1.25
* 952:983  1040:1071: 1.22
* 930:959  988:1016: 1.35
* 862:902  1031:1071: 1.60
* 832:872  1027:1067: 1.72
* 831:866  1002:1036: 1.76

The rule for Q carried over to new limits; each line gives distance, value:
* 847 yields 0.6564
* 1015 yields 1.306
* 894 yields 0.6283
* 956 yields 0.9744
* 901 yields 0.7747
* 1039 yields 1.327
